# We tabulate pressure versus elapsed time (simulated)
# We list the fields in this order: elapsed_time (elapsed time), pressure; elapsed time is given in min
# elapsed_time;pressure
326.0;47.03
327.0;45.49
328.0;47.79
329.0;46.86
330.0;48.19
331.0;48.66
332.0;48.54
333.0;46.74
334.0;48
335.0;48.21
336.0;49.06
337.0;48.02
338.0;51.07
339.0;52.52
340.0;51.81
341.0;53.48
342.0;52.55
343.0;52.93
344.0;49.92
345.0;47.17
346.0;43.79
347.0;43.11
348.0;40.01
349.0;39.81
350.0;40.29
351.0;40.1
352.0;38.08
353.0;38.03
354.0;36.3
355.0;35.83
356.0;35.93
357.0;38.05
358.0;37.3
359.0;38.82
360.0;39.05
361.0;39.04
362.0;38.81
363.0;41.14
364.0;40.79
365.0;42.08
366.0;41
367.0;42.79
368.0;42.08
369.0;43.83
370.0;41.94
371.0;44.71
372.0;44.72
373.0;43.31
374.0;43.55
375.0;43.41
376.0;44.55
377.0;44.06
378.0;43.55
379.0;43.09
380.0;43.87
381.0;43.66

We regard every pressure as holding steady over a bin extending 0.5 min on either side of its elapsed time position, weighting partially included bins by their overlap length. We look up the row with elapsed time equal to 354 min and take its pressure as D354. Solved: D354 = 36.3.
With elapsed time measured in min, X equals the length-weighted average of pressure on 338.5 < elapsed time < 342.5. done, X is 52.6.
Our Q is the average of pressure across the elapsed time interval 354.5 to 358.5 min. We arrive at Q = 36.8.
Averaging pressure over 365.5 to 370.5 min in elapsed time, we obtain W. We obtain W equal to 42.3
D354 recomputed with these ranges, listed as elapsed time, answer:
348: 40.01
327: 45.49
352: 38.08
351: 40.1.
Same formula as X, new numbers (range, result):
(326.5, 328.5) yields 46.6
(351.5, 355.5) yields 37.1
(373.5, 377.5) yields 43.9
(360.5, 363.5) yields 39.7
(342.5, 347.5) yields 47.4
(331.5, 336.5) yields 48.1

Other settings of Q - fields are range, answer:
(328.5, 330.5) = 47.5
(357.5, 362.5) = 38.6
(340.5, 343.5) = 53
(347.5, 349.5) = 39.9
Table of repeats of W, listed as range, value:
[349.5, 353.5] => 39.1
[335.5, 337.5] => 48.5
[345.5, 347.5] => 43.5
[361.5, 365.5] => 40.7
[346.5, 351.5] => 40.7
